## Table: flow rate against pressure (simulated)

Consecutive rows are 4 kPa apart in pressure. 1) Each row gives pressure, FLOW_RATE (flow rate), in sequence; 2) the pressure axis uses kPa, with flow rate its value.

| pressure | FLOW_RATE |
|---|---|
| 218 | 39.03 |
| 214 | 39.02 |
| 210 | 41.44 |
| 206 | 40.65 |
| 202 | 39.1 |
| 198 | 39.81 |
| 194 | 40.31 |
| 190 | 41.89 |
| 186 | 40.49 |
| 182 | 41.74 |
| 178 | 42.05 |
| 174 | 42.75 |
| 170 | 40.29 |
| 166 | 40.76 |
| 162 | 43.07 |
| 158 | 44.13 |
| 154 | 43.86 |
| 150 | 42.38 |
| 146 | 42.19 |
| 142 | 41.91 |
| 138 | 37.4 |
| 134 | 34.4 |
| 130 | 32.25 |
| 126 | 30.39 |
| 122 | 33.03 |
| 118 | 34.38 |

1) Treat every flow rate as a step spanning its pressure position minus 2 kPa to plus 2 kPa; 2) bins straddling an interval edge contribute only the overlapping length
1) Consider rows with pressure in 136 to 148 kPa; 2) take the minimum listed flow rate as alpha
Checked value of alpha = 37.4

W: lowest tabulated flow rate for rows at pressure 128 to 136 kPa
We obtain 32.25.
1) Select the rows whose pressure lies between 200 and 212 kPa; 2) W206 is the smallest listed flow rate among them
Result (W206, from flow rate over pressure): 39.1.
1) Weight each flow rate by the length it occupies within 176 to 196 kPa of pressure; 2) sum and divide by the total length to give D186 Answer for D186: 41.3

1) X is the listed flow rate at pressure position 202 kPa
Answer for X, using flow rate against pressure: 39.1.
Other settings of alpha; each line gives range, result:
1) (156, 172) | 40.29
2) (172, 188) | 40.49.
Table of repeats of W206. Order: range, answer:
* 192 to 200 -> 39.81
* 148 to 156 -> 42.38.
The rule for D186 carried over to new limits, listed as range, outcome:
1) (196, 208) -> 39.9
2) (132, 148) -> 39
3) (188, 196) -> 41.1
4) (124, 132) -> 31.3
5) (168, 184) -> 41.7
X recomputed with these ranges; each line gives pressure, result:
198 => 39.81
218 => 39.03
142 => 41.91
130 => 32.25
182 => 41.74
